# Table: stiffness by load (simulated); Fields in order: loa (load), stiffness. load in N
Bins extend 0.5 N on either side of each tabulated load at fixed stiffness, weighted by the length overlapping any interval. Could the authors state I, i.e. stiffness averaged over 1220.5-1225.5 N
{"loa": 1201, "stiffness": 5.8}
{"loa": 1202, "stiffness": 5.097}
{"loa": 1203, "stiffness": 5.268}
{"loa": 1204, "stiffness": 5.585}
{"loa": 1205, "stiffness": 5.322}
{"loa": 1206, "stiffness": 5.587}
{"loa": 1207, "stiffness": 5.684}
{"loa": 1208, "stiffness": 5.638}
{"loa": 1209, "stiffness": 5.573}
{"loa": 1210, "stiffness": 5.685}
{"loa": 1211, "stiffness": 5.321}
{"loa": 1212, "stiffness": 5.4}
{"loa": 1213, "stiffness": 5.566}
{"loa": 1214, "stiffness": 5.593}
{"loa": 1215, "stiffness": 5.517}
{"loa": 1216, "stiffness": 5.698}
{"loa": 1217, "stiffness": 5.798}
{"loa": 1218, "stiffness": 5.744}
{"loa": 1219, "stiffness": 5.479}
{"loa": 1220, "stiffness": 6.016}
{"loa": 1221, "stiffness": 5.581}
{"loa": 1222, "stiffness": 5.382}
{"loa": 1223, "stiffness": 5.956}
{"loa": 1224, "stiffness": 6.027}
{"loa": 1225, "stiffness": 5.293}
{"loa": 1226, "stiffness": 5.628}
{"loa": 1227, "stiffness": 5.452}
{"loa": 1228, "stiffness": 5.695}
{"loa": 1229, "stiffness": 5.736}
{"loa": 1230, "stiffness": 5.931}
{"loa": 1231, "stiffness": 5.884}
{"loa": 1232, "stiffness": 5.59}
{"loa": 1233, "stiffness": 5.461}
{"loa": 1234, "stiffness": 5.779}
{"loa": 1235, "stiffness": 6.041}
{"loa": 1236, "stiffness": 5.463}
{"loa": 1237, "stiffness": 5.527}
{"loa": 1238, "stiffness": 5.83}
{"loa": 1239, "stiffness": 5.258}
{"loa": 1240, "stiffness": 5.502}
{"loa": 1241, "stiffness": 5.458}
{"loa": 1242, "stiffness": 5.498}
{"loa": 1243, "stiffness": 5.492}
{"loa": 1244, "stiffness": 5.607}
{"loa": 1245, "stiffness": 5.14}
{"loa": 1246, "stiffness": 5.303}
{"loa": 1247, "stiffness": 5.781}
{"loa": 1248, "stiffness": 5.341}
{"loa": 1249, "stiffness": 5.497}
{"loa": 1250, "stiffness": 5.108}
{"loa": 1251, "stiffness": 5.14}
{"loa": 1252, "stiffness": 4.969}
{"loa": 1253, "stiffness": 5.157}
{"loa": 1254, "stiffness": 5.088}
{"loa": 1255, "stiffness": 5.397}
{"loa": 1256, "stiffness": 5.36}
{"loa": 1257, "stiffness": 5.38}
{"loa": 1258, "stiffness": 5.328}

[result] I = 5.65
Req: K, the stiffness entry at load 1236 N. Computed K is 5.463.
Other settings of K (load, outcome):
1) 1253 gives 5.157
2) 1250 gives 5.108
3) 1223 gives 5.956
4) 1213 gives 5.566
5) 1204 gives 5.585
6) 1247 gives 5.781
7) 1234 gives 5.779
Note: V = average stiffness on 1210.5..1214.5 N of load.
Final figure 5.47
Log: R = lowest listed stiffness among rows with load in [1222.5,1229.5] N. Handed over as 5.293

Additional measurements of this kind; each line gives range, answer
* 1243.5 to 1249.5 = 5.14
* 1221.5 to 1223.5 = 5.382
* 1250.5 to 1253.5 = 4.969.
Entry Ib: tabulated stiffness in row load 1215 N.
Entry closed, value 5.517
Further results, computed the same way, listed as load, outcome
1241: 5.458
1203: 5.268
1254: 5.088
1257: 5.38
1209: 5.573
